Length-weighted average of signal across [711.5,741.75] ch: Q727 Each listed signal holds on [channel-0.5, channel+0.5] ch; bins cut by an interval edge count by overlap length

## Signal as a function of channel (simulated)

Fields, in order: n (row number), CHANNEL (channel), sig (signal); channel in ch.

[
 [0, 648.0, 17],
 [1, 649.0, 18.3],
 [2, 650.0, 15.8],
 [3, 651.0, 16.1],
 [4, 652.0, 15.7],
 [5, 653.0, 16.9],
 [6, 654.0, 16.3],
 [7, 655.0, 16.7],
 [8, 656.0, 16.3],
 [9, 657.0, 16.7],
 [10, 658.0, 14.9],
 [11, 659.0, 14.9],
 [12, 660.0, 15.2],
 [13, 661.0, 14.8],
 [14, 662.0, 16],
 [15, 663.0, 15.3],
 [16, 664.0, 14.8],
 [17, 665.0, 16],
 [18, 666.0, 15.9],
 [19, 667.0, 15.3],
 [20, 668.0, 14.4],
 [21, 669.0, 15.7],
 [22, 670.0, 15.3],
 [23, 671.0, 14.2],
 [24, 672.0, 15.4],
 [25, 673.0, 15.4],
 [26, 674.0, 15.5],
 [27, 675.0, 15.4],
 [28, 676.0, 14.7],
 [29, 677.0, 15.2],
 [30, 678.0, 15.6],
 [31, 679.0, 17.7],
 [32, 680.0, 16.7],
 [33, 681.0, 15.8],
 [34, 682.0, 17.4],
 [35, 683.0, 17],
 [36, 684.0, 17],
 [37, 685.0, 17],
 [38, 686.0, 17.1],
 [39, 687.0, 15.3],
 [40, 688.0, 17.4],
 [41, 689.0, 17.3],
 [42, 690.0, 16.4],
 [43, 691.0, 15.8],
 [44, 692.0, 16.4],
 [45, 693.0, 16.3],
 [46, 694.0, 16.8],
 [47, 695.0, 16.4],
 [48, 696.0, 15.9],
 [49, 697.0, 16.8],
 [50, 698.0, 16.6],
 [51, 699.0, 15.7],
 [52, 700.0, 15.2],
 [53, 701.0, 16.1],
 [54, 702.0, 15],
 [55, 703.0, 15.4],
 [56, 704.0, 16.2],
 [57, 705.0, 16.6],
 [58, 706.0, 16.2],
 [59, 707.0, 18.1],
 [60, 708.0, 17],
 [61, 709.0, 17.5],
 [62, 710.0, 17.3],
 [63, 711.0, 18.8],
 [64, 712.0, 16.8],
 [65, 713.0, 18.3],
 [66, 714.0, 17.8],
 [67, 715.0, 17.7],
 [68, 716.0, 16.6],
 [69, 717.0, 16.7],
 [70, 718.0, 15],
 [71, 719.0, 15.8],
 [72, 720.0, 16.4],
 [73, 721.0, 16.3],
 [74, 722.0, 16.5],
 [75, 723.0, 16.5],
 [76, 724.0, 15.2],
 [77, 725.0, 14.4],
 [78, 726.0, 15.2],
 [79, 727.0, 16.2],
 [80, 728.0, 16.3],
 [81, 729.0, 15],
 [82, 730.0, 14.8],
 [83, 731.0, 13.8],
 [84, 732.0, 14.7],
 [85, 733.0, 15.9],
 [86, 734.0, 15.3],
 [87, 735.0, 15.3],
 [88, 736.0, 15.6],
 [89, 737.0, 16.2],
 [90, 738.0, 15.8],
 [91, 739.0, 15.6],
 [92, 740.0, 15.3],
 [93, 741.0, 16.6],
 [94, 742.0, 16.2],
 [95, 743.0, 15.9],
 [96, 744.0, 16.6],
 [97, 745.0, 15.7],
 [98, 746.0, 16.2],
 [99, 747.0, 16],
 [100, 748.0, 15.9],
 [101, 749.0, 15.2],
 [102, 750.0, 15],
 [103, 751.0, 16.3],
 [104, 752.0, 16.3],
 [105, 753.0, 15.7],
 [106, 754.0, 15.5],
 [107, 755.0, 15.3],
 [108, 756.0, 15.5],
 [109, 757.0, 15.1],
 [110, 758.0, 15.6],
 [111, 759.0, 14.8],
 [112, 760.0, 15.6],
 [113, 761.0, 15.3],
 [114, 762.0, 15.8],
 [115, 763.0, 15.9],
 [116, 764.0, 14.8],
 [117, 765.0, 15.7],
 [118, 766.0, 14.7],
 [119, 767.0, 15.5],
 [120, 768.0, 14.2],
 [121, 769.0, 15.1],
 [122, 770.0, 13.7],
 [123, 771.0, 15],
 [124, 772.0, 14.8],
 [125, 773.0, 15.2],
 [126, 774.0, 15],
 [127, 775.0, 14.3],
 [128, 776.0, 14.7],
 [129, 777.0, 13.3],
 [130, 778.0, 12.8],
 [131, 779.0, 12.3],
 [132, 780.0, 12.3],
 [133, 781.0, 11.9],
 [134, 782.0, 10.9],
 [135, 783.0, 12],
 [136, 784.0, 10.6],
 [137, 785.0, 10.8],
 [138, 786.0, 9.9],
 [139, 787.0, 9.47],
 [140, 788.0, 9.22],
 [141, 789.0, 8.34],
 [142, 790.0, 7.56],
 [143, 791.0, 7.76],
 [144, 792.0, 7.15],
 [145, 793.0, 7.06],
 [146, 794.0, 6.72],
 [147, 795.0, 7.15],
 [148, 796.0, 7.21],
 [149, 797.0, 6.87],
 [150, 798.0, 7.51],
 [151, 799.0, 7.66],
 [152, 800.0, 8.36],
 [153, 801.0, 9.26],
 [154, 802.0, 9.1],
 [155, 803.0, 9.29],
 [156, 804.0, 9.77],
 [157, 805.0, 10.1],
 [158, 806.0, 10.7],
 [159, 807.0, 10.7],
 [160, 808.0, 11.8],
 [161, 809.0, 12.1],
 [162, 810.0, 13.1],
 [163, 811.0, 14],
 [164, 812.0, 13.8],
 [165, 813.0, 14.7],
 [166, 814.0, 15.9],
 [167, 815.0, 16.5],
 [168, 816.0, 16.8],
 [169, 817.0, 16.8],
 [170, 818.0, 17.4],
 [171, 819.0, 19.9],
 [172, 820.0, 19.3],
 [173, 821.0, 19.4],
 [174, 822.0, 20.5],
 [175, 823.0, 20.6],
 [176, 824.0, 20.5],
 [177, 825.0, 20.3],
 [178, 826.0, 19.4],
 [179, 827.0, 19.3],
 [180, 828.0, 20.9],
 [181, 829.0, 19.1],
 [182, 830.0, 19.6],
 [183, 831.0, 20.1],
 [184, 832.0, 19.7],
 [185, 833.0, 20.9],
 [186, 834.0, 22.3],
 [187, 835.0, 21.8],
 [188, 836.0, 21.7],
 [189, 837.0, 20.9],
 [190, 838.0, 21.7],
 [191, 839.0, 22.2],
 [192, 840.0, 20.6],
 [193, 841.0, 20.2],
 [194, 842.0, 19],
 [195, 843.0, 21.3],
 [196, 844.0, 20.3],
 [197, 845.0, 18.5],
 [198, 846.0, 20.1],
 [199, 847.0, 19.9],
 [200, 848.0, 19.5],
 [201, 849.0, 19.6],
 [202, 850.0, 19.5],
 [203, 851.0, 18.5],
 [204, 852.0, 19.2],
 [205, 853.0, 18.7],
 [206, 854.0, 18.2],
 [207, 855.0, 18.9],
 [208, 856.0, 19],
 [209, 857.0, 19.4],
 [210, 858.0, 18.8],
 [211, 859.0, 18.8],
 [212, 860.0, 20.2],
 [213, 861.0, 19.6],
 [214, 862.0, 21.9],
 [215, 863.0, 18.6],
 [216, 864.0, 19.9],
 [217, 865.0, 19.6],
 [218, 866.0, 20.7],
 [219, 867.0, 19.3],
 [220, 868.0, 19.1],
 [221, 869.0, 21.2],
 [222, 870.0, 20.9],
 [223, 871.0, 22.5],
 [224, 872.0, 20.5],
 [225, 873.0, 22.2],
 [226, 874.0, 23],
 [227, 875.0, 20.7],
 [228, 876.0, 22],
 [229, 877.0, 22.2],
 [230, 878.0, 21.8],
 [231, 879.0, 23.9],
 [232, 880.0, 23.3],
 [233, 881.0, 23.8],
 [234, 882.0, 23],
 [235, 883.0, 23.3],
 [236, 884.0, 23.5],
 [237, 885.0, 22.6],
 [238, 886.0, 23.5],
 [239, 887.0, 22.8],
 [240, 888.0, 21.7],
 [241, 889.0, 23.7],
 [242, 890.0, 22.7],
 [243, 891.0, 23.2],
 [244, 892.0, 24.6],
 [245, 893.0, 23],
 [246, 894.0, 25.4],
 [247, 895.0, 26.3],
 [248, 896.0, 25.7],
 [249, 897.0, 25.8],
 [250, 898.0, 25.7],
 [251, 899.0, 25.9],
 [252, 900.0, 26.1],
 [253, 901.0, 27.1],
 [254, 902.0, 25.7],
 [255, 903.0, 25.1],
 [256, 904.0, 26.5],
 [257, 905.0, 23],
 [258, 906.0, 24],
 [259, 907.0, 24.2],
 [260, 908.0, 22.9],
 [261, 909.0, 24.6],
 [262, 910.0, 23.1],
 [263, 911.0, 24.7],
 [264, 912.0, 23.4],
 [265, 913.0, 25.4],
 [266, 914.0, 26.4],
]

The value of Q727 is 15.9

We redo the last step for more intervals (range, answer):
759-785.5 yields 13.9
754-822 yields 12.7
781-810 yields 9.23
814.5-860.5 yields 19.7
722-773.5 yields 15.5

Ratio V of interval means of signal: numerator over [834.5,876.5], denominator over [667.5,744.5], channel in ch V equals 1.3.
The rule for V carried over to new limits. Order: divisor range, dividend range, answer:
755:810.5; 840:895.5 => 1.79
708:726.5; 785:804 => 0.49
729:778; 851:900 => 1.43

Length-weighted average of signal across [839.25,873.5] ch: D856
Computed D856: 19.8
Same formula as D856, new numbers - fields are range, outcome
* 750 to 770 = 15.4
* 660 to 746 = 16.1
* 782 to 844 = 14.7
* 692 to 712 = 16.5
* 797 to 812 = 10.3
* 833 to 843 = 21.1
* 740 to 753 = 16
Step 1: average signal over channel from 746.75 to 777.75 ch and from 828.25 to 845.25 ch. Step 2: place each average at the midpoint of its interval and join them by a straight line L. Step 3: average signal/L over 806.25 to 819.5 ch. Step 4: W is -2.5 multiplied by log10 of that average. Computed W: 0.27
